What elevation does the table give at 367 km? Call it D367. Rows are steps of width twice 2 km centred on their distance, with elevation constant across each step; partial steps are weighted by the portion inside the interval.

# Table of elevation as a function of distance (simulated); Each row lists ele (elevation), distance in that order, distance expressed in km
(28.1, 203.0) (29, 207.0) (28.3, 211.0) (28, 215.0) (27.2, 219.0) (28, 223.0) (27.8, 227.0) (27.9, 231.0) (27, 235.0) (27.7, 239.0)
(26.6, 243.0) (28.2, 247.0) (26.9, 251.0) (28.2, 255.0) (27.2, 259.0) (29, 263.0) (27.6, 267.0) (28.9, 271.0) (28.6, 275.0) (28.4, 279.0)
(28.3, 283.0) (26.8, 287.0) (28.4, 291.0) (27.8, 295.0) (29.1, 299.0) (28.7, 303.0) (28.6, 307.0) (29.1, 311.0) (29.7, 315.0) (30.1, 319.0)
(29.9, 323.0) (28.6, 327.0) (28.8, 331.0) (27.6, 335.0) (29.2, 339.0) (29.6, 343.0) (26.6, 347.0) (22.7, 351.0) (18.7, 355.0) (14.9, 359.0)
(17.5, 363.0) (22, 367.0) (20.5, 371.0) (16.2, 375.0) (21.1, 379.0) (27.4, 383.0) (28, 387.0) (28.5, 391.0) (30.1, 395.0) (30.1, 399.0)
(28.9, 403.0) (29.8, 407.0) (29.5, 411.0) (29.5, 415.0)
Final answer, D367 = 22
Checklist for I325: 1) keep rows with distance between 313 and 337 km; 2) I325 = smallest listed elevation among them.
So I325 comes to 27.6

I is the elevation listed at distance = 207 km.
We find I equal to 29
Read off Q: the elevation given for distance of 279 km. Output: 28.4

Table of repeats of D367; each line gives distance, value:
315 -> 29.7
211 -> 28.3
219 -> 27.2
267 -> 27.6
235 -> 27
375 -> 16.2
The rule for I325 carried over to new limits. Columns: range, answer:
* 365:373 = 20.5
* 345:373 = 14.9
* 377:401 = 21.1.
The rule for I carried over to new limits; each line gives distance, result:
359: 14.9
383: 27.4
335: 27.6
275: 28.6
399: 30.1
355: 18.7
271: 28.9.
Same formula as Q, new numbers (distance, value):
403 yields 28.9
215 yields 28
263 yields 29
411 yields 29.5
